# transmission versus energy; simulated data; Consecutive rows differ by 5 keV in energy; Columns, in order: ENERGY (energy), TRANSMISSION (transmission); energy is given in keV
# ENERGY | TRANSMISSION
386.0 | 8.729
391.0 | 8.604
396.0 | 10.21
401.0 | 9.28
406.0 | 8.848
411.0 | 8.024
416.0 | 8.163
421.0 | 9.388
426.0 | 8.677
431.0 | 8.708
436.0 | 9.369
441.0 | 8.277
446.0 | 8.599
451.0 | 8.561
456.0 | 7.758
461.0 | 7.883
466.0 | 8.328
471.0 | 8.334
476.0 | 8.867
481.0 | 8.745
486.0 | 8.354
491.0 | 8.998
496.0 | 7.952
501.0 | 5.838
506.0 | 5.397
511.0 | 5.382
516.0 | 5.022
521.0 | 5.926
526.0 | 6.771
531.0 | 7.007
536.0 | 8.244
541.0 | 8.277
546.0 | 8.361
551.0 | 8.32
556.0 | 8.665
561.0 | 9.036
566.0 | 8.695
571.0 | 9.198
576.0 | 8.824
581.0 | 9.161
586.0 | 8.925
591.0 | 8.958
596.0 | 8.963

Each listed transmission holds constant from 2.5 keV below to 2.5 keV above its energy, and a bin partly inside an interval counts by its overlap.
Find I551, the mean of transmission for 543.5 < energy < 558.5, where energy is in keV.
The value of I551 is 8.45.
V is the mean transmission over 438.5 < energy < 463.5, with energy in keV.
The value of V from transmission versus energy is 8.22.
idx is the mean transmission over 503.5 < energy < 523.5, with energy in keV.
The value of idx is 5.43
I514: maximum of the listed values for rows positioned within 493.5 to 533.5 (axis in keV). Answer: 7.952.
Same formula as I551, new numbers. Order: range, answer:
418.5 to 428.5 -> 9.03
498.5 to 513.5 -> 5.54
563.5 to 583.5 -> 8.97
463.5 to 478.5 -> 8.51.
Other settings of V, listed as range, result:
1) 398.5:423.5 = 8.74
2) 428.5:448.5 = 8.74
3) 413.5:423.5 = 8.78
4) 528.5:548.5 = 7.97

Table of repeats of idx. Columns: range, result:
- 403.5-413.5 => 8.44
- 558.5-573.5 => 8.98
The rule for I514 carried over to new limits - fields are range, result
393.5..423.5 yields 10.21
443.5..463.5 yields 8.599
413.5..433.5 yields 9.388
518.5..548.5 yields 8.361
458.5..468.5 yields 8.328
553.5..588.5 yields 9.198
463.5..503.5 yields 8.998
